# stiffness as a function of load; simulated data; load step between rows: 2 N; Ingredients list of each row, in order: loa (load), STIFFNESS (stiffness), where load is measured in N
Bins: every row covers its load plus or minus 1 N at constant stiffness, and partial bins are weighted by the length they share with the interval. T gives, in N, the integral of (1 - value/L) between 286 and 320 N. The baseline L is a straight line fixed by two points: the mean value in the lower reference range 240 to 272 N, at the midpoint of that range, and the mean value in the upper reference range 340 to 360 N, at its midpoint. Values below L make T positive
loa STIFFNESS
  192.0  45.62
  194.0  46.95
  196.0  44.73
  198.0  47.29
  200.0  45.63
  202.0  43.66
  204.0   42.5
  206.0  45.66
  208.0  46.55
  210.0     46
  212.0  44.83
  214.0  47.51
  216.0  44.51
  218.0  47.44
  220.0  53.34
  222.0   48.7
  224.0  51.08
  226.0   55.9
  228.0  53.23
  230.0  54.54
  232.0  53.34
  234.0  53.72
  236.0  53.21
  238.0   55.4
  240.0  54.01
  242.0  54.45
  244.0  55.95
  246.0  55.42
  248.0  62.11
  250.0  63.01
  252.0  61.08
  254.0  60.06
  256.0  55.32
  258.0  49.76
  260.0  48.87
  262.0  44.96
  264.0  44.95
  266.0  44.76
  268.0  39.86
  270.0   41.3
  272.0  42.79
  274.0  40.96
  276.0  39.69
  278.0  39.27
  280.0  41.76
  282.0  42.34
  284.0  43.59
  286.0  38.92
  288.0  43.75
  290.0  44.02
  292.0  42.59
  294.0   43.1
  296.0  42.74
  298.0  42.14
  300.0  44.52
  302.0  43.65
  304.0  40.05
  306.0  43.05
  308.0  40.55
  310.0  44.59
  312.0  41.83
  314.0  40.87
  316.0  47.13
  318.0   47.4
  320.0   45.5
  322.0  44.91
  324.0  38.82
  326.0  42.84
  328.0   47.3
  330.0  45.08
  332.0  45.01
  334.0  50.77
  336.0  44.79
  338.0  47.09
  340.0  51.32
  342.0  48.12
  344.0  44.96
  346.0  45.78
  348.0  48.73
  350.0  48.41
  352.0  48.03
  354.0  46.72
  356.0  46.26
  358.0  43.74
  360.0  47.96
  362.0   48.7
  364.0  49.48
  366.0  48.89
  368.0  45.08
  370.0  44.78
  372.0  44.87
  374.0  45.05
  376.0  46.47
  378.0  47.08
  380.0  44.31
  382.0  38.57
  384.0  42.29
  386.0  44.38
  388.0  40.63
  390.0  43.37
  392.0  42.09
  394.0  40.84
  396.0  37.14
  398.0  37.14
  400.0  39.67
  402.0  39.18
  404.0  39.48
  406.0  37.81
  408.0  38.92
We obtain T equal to 4.3 N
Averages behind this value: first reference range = 51.9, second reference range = 47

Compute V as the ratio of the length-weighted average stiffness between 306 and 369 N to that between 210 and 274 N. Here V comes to 0.90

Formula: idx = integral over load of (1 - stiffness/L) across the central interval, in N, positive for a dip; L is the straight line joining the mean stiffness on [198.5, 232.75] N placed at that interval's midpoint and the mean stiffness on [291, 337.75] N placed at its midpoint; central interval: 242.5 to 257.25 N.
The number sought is -3.71 N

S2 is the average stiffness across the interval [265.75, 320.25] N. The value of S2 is 42.5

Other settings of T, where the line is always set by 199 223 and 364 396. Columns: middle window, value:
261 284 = 1.7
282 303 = 1.1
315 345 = -1.0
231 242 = -1.9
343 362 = -1.1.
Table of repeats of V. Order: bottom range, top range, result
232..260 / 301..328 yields 0.77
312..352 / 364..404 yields 0.93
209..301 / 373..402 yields 0.87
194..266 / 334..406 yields 0.88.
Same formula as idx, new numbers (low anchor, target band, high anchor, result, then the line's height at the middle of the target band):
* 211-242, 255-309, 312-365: 6.2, 48.9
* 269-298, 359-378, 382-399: -2.7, 41.1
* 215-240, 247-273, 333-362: 0.1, 50.8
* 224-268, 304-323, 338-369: 2.3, 49.8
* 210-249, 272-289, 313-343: 2.6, 49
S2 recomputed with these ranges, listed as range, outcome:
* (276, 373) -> 44.8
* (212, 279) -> 50.5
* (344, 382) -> 46.4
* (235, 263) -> 55.3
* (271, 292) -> 41.8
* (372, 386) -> 44.1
